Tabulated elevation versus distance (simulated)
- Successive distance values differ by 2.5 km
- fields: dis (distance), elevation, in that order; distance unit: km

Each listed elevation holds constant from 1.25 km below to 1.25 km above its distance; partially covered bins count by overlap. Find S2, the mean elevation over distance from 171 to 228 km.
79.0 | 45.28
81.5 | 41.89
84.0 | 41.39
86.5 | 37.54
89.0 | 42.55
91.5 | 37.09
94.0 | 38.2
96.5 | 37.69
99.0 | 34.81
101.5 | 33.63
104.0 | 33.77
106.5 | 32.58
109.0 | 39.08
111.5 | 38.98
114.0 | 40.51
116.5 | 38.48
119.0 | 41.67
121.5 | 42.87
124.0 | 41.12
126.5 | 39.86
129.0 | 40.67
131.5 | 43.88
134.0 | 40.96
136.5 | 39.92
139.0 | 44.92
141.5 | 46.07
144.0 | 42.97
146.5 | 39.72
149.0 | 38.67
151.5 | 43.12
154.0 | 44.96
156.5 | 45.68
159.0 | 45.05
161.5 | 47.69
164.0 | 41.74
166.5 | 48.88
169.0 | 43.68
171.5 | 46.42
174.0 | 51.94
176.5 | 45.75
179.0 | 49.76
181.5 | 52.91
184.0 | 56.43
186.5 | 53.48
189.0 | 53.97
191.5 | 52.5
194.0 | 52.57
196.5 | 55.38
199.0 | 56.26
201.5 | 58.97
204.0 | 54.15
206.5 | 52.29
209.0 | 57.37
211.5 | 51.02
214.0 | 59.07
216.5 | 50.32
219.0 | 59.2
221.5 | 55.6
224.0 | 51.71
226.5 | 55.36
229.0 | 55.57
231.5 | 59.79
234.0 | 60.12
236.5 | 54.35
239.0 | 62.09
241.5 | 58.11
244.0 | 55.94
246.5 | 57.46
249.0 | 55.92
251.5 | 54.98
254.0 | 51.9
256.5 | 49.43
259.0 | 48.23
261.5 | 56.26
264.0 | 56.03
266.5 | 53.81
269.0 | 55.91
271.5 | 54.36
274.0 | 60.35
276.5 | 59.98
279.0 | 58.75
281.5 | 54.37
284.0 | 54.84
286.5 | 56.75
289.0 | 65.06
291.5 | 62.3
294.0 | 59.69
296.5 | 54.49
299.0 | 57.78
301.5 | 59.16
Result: 53.7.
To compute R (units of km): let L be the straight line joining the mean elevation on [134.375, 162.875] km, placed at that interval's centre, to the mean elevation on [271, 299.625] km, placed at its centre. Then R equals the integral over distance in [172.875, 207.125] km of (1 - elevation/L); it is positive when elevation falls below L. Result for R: -3.84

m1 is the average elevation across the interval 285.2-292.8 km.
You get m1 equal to 61.3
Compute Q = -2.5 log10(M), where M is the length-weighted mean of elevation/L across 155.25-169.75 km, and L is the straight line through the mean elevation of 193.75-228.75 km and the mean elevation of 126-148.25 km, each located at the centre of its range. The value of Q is 0.02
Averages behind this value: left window 42.1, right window 55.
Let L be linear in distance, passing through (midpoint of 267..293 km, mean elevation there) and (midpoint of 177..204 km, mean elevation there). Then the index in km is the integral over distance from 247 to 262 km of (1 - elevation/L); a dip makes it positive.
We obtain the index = 1.08 km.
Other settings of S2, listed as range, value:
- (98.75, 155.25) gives 40.2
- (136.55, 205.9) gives 48.5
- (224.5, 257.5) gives 56.2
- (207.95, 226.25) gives 54.9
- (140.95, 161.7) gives 43.5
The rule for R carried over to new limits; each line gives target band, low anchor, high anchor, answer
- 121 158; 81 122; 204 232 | 1.1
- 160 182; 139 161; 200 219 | 0.1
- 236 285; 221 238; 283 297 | 1.7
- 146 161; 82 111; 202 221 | 0.9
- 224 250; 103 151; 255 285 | -2.7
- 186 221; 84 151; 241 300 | -4.1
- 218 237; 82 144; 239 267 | -1.7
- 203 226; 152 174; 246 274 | -2.0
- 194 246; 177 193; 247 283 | -2.2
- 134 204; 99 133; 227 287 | -4.1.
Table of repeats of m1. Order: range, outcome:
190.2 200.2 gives 54.2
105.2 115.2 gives 37.8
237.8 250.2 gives 57.9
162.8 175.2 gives 46.5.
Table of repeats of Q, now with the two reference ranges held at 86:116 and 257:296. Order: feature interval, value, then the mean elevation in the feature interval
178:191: -0.15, 53.3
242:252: -0.05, 56.3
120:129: -0.04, 41.2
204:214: -0.10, 54.3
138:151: -0.01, 42.5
